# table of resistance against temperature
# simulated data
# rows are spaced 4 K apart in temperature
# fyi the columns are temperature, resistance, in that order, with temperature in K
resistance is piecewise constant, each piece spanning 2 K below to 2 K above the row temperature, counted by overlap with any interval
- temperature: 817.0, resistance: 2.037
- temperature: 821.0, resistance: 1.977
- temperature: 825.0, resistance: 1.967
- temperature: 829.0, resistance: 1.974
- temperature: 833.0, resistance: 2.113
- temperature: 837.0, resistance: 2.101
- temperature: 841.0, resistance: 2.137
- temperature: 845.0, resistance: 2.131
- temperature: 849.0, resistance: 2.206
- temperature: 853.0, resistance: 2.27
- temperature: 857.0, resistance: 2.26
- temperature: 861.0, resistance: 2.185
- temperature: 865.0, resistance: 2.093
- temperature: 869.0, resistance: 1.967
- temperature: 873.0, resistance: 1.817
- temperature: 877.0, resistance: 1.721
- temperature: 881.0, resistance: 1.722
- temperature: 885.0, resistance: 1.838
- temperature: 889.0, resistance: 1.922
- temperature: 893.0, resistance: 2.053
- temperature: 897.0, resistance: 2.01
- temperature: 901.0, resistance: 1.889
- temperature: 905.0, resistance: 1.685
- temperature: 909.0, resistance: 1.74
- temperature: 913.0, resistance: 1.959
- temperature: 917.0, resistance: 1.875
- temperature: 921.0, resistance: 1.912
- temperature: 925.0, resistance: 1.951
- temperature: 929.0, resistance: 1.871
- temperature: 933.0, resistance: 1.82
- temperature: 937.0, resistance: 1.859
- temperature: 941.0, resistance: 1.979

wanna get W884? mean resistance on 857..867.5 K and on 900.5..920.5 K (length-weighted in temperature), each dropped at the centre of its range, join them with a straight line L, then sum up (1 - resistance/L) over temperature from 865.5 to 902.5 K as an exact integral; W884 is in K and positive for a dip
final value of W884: 2.1 K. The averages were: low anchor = 2.15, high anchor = 1.83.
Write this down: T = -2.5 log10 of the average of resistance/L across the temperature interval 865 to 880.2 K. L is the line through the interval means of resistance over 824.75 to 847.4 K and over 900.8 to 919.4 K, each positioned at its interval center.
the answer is 0.05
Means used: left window 2.08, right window 1.83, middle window 1.86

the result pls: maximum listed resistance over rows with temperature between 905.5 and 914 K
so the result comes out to 1.959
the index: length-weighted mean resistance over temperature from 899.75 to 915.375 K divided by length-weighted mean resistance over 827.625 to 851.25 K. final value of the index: 0.9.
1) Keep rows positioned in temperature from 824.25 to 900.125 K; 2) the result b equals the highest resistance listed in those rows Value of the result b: 2.27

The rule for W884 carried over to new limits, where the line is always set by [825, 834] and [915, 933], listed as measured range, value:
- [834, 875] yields -2.7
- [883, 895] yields 0.0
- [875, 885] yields 1.1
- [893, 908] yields 0.4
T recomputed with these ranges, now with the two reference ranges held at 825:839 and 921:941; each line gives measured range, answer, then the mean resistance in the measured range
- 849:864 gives -0.11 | 2.22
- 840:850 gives -0.07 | 2.16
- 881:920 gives 0.03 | 1.88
